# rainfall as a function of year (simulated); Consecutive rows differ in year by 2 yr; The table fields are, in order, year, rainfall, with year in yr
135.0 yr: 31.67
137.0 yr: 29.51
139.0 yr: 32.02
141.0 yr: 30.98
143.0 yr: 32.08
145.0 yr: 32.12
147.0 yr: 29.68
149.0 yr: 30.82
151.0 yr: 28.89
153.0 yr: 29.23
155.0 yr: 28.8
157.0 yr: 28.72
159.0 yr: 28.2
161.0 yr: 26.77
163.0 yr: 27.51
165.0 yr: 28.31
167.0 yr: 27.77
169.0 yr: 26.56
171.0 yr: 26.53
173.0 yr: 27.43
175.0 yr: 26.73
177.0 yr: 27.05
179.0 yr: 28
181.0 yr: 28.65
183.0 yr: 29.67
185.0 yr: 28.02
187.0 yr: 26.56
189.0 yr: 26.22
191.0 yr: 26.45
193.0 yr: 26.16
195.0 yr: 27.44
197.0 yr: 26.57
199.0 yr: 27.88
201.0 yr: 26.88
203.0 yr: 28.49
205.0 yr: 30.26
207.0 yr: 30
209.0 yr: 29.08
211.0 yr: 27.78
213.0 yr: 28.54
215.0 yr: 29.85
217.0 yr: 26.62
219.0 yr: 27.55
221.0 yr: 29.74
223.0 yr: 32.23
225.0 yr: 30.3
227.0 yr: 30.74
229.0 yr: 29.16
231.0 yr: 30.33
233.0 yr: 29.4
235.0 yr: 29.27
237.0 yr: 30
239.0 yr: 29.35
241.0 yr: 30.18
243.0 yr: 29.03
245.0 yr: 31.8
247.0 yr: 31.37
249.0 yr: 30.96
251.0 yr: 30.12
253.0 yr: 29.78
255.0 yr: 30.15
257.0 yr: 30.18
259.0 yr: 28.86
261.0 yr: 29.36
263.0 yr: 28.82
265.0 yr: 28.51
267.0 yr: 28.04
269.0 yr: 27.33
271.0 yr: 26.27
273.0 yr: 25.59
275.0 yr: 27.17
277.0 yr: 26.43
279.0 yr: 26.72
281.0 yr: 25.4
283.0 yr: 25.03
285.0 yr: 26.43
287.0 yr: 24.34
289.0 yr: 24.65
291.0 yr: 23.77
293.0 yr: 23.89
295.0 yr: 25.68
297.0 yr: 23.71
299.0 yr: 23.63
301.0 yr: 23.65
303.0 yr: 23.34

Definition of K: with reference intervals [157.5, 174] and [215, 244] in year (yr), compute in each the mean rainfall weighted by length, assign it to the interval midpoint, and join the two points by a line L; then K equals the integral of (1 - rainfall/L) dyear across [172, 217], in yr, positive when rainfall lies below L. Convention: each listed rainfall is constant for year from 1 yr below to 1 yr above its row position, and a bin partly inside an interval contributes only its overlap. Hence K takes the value 0.8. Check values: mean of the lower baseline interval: 27.4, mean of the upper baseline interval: 29.6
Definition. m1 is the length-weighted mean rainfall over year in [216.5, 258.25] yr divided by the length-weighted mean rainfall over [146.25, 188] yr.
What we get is 1.07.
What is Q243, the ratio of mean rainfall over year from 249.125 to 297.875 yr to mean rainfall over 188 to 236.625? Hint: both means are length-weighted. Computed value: 0.94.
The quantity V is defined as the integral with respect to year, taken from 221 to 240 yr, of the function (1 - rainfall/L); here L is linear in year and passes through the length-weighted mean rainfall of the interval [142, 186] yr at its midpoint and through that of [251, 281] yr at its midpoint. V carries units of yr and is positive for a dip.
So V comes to -1.2 yr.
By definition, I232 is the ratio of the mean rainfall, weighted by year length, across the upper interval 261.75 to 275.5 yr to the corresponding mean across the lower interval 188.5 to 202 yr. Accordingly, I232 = 1.02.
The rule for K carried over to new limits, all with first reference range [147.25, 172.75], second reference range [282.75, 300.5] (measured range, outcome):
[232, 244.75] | -1.8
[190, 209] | -0.5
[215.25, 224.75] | -1.0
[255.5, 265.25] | -1.5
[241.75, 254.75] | -2.4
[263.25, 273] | -0.9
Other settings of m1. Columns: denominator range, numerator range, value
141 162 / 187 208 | 0.93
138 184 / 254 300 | 0.92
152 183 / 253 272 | 1.03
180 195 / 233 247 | 1.10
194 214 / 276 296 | 0.89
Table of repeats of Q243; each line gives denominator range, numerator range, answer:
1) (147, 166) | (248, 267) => 1.03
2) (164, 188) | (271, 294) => 0.92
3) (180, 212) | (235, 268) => 1.07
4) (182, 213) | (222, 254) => 1.09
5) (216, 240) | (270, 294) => 0.86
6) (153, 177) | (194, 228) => 1.04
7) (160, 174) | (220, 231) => 1.12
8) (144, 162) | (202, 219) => 0.98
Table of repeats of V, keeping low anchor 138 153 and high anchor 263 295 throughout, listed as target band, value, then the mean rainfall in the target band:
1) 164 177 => 1.2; 27.2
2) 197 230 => -0.7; 29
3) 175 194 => 1.3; 27.4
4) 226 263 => -3.6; 30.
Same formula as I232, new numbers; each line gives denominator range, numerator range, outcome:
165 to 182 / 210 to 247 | 1.08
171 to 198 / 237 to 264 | 1.10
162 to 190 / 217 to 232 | 1.08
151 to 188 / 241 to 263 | 1.08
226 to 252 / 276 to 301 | 0.83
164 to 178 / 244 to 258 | 1.13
